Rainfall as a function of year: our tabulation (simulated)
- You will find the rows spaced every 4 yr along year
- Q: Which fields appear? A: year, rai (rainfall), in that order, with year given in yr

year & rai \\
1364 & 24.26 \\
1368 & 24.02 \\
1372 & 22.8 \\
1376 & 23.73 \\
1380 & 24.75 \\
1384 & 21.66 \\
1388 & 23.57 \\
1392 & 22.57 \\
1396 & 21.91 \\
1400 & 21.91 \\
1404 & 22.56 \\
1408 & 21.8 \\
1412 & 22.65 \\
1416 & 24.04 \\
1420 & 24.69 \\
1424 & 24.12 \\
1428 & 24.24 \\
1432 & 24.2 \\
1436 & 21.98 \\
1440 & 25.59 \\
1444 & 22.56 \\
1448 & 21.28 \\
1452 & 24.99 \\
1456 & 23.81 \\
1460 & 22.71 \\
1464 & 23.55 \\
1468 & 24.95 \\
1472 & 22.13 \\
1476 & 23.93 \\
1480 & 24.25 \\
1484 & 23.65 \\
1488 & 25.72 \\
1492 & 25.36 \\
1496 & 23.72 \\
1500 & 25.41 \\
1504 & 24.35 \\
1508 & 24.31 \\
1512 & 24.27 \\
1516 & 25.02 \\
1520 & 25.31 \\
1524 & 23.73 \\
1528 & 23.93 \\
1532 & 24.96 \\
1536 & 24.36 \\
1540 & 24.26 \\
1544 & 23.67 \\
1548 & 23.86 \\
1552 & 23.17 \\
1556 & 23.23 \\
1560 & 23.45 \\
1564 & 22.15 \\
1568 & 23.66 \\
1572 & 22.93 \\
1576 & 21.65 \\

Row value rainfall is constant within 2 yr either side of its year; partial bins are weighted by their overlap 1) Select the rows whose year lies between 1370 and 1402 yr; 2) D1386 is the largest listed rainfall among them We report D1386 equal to 24.75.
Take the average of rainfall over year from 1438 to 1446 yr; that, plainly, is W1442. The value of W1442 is 24.1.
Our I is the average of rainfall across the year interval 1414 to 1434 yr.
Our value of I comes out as 24.3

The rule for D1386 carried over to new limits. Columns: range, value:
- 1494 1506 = 25.41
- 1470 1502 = 25.72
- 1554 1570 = 23.66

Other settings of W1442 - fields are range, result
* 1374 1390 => 23.4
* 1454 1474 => 23.4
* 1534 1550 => 24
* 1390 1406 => 22.2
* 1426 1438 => 23.5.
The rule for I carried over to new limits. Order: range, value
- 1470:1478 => 23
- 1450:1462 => 23.8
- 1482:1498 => 24.6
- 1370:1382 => 23.8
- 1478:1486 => 23.9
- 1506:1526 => 24.5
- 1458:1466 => 23.1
